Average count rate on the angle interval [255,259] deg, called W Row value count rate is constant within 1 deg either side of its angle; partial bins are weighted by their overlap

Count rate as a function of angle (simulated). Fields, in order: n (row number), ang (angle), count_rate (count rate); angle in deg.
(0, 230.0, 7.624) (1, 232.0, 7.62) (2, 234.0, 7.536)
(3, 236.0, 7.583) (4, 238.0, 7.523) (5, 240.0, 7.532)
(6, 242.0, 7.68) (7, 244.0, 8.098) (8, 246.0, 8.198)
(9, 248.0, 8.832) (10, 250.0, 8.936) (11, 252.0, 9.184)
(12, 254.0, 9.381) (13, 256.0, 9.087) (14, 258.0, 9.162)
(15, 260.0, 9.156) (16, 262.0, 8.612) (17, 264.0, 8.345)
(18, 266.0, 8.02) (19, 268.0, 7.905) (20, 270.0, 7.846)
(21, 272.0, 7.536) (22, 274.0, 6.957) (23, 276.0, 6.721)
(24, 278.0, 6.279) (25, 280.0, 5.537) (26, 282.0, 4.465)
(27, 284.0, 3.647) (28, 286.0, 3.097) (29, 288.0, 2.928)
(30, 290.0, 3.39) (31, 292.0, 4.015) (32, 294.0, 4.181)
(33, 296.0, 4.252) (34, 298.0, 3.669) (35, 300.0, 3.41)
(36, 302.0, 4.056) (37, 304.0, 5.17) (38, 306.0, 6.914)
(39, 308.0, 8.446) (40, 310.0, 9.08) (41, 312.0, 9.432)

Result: 9.12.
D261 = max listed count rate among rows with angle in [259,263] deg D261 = 9.156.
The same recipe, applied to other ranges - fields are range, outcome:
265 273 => 8.02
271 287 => 7.536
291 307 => 6.914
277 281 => 6.279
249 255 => 9.381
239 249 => 8.832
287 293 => 4.015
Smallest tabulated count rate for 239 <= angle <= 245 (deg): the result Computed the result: 7.532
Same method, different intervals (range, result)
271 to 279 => 6.279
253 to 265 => 8.345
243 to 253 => 8.098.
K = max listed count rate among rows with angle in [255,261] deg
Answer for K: 9.162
